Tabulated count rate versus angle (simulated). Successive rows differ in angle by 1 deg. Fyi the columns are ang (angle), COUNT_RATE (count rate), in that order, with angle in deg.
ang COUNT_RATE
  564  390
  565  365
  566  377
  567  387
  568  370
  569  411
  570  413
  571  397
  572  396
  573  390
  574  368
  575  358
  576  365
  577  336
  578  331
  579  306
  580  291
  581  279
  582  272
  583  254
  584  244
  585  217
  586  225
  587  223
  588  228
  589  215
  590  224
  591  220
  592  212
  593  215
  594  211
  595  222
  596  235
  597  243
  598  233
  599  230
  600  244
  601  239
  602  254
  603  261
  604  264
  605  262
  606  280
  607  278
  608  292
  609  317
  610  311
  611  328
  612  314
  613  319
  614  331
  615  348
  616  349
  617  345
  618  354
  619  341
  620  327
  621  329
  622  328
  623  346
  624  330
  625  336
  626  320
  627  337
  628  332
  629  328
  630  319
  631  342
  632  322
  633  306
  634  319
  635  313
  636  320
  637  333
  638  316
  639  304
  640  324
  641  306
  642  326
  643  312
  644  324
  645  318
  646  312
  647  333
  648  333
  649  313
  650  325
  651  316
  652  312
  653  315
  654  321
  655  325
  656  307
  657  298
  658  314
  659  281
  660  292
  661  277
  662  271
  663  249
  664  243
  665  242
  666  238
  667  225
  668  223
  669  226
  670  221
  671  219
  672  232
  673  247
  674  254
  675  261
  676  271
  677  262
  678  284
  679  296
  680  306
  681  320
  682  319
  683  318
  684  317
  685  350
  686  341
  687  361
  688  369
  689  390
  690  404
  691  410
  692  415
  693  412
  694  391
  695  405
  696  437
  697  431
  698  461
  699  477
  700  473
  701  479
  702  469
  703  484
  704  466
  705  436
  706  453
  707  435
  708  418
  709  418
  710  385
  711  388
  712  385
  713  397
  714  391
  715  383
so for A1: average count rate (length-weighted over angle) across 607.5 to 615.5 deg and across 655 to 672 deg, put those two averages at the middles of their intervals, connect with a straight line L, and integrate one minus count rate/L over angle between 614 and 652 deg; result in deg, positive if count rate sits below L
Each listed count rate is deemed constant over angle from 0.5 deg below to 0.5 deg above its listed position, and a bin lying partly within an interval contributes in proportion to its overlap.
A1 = -4.12 deg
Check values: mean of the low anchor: 320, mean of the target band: 327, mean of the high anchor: 259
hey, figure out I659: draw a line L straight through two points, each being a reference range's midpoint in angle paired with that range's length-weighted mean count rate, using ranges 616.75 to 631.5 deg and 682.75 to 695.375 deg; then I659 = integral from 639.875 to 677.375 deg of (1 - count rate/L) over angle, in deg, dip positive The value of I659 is 7.7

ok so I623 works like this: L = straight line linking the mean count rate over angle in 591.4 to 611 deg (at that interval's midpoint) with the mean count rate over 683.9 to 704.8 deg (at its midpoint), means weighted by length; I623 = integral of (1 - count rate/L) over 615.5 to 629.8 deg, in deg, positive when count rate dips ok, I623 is -2.1 deg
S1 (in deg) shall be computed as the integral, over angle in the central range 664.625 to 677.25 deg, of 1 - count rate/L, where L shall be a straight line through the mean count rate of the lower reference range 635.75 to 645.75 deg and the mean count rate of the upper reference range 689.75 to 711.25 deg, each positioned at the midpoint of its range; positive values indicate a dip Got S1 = 4.61 deg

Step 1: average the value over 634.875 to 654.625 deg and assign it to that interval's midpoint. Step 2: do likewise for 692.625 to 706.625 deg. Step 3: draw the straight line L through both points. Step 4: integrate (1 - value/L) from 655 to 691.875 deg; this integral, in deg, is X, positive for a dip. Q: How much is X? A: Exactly 9.13 deg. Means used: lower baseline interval 319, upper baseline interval 448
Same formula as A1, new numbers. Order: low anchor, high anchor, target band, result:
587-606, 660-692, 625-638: -3.26 deg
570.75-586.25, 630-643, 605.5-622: -0.29 deg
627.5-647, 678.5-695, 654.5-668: 2.65 deg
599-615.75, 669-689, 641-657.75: -1.52 deg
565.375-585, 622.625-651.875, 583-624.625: 7.13 deg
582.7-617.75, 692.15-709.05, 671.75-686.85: 4.16 deg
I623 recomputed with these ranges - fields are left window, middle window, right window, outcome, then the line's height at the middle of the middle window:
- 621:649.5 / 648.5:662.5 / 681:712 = 1.8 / 352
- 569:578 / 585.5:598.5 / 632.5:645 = 4.9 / 360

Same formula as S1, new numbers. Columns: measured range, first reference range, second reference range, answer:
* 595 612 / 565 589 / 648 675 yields 2.2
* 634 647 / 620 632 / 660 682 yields -0.5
